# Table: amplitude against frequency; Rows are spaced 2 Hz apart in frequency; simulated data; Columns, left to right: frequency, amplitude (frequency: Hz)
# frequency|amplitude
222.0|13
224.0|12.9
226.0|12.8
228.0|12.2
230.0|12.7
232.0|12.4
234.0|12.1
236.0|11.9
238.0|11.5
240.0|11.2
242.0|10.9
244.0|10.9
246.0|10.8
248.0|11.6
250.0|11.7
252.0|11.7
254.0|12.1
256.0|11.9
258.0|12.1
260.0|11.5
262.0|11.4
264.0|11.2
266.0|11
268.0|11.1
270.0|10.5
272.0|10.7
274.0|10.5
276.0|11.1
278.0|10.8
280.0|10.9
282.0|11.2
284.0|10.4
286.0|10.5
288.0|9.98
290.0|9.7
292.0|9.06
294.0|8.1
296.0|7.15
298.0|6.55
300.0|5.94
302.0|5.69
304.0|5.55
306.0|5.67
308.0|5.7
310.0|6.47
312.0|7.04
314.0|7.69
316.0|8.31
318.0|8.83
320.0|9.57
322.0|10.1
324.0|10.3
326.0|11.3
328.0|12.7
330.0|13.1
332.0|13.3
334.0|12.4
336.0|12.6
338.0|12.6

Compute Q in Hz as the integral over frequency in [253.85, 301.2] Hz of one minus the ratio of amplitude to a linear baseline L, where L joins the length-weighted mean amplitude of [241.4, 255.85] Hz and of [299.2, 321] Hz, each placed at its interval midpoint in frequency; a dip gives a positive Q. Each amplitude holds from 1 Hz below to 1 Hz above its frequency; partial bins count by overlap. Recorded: -4.0 Hz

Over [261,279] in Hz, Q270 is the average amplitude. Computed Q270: 10.9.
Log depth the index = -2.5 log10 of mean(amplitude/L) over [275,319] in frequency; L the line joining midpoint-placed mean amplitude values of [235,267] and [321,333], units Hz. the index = 0.37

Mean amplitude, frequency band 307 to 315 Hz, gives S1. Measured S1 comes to 6.72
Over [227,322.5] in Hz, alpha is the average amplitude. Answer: 9.95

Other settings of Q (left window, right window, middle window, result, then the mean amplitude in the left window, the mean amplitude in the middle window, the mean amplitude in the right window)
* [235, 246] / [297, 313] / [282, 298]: -4.2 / 11.2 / 9.22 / 6.08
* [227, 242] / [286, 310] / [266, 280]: -2.6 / 11.9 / 10.8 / 7.3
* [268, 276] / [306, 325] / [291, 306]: 3.9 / 10.7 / 6.78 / 8.09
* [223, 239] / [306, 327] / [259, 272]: -0.4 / 12.3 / 11.1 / 8.39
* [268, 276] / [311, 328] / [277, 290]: -0.2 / 10.7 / 10.6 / 9.35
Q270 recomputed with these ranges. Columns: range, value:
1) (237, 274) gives 11.3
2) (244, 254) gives 11.5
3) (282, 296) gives 9.56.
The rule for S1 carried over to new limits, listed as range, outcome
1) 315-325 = 9.42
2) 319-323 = 9.84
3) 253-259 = 12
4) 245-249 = 11.2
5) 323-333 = 12.1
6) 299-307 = 5.71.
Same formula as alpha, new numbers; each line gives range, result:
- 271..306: 8.95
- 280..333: 8.88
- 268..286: 10.8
